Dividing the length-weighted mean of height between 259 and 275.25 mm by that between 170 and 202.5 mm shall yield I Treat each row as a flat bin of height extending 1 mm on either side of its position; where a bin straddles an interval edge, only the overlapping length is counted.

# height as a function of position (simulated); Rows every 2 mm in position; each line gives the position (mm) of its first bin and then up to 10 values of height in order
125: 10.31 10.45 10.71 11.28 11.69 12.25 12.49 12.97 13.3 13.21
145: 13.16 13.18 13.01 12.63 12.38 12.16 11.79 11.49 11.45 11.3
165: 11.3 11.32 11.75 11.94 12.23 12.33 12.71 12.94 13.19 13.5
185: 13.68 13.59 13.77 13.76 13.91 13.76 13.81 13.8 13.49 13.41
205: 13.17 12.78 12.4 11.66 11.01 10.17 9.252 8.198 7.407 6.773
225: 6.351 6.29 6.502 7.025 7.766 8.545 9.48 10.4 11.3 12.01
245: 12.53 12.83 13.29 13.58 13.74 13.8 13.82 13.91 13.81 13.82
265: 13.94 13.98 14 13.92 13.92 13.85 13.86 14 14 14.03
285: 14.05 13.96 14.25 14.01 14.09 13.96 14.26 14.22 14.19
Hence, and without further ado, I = 1.0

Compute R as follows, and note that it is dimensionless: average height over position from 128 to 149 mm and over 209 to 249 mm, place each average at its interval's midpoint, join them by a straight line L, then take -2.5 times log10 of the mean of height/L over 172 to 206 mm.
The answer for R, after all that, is -0.24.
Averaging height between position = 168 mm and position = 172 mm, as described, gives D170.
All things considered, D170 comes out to 11.8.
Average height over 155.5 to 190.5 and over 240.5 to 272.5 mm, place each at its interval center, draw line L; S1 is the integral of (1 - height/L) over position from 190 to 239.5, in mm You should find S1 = 9.3 mm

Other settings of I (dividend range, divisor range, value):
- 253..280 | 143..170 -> 1.15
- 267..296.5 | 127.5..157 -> 1.13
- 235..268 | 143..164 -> 1.04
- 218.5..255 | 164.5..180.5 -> 0.81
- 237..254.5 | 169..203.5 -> 0.93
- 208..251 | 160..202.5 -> 0.75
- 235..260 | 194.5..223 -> 1.08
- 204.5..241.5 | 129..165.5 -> 0.75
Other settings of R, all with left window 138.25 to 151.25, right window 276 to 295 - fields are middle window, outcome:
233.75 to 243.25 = 0.327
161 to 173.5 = 0.144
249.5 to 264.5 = 0.005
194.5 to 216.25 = 0.073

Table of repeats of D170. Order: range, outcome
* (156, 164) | 11.5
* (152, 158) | 12.1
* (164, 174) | 11.7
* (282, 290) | 14.1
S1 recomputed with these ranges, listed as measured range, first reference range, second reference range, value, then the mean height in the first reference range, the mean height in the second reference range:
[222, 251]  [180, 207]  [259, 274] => 9.0 mm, 13.6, 13.9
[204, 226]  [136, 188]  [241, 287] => 5.3 mm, 12.5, 13.6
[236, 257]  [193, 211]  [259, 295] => 2.0 mm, 13.3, 14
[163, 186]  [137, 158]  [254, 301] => 1.1 mm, 12.8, 14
